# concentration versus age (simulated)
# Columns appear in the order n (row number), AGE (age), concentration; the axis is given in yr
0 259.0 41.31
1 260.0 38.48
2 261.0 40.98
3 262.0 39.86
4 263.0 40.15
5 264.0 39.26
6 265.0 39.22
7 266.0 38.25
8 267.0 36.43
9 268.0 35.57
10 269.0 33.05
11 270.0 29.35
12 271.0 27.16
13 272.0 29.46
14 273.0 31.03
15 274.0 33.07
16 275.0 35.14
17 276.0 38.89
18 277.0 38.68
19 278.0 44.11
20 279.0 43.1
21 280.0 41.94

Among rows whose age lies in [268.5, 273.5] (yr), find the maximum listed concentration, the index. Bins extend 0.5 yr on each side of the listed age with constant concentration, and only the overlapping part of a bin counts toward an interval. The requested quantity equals 33.05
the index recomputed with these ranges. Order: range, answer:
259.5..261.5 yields 40.98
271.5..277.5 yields 38.89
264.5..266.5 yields 39.22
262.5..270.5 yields 40.15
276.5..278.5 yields 44.11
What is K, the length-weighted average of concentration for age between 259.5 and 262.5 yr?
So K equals 39.8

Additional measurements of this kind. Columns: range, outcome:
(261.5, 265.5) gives 39.6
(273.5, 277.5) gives 36.4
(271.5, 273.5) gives 30.2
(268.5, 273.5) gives 30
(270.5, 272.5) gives 28.3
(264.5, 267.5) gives 38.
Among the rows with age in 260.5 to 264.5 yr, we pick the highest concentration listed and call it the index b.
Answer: 40.98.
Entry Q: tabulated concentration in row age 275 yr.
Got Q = 35.14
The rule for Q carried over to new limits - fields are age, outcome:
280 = 41.94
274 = 33.07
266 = 38.25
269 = 33.05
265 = 39.22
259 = 41.31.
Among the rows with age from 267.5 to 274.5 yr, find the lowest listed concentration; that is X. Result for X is 27.16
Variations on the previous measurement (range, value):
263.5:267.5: 36.43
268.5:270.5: 29.35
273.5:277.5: 33.07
